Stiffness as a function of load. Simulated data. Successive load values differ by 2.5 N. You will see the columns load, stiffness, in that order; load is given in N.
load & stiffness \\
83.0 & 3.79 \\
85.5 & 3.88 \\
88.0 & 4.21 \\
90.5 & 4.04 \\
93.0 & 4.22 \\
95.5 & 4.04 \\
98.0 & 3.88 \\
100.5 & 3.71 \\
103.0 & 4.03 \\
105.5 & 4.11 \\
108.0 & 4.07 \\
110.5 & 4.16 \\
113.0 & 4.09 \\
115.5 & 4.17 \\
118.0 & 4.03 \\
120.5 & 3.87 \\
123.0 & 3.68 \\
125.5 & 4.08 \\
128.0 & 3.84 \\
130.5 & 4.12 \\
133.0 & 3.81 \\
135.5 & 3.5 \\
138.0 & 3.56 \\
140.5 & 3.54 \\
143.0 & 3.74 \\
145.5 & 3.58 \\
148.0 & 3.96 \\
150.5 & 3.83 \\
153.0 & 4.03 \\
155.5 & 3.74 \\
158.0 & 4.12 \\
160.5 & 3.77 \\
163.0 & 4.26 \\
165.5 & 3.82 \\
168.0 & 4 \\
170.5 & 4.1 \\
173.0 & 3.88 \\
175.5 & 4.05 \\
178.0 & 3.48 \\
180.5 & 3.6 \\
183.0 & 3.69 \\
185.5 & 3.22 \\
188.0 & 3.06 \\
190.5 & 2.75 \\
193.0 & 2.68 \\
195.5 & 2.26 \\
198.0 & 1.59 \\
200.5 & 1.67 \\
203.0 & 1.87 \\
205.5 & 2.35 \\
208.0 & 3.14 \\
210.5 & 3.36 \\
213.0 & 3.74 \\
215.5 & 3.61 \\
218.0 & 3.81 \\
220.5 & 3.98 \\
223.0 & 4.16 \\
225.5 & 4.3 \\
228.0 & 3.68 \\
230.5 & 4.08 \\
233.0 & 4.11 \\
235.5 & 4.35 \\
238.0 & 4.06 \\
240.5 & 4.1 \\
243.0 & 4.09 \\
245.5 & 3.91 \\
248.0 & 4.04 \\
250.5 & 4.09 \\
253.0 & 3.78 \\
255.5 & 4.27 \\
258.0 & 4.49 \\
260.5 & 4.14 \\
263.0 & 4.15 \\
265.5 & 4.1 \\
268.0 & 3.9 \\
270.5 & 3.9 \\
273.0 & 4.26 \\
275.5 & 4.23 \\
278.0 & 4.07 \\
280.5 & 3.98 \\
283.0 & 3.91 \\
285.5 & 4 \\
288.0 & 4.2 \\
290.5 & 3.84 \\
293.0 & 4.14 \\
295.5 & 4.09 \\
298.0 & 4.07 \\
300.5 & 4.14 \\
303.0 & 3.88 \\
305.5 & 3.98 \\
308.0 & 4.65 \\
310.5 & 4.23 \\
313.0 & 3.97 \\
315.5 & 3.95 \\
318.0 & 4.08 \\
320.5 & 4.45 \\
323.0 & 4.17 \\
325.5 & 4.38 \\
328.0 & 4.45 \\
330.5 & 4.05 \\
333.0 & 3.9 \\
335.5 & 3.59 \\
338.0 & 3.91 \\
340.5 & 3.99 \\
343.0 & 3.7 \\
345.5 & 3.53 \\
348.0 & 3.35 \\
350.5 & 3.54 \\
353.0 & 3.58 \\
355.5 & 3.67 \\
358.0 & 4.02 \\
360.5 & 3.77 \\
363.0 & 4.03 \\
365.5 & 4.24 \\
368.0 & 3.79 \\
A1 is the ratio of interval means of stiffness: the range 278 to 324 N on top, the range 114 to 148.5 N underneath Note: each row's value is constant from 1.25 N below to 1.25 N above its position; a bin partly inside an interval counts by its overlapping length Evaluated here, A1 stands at 1.07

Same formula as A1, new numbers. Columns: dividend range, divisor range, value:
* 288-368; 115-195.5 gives 1.07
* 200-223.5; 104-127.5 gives 0.79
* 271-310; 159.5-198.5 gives 1.20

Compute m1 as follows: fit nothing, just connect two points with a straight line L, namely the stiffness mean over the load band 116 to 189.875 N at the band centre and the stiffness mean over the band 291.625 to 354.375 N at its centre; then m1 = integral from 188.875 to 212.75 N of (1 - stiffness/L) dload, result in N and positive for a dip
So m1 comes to 8.5 N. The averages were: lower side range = 3.79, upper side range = 3.99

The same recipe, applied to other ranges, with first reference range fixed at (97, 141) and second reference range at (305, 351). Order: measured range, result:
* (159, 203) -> 7.6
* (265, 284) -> -0.3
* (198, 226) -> 5.5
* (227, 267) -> -1.3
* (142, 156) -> 0.4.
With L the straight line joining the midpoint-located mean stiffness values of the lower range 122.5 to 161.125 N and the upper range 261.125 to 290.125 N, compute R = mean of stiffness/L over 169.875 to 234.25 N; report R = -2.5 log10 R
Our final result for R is 0.18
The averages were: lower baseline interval 3.81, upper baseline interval 4.06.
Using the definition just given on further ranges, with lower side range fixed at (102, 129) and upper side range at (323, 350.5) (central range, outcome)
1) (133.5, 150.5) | 0.09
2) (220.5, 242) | -0.04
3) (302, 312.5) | -0.07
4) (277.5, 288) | -0.03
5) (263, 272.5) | -0.02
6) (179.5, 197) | 0.30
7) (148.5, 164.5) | 0.01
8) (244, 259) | -0.04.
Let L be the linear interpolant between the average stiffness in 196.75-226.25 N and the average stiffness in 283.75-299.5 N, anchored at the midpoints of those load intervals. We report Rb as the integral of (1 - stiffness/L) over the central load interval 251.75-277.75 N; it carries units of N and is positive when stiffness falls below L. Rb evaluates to -2.7 N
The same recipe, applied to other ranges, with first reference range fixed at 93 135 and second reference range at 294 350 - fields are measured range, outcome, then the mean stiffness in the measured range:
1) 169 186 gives 1.1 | 3.74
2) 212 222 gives 0.5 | 3.8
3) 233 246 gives -0.4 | 4.11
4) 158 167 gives 0.0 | 3.97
